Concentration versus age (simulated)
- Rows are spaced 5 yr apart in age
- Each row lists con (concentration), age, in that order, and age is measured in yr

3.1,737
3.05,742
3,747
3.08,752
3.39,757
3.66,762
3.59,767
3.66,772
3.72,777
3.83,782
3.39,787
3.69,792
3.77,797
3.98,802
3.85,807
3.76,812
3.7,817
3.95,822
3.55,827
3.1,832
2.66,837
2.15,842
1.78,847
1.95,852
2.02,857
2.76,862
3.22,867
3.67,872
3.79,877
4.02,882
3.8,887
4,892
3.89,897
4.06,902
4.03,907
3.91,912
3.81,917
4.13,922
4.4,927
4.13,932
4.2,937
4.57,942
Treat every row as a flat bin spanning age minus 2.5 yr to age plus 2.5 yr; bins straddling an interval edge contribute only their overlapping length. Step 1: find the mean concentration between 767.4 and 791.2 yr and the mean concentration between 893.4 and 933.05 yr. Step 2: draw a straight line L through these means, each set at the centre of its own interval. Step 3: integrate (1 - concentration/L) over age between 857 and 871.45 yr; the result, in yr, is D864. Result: 3.65 yr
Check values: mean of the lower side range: 3.65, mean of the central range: 2.91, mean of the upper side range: 4.04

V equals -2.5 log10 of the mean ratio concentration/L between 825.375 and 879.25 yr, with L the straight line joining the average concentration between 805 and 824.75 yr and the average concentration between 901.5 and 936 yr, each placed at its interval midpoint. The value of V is 0.37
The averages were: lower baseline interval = 3.81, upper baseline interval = 4.07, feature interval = 2.77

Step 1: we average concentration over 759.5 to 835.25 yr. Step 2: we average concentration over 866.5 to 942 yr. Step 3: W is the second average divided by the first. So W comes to 1.1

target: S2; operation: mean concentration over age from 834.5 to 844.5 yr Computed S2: 2.41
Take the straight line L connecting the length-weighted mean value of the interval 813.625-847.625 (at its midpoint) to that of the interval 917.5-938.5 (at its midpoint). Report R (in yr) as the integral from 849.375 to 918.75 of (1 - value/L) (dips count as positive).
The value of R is 4.0 yr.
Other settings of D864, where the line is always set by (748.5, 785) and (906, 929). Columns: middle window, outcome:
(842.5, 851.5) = 4.52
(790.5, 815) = -0.99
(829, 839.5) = 2.39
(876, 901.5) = 0.22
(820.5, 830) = 0.11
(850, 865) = 6.10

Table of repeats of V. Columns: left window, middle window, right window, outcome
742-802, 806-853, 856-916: 0.17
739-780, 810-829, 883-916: -0.03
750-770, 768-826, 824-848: -0.21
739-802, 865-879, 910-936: 0.10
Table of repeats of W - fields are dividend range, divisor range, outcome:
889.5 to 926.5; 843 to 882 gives 1.43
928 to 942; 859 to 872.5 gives 1.37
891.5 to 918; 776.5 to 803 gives 1.06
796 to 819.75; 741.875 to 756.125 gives 1.24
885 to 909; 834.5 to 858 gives 1.87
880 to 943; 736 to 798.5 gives 1.17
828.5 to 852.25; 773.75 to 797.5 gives 0.66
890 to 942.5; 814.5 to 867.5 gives 1.47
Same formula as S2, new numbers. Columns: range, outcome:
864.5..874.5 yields 3.45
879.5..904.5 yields 3.95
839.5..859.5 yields 1.98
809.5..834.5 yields 3.61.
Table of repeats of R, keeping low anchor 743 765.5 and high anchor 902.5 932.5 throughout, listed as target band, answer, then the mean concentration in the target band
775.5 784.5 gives -1.0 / 3.78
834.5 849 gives 5.8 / 2.21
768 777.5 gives -0.8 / 3.67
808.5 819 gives -0.5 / 3.74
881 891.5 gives 0.0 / 3.91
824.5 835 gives 1.0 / 3.29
